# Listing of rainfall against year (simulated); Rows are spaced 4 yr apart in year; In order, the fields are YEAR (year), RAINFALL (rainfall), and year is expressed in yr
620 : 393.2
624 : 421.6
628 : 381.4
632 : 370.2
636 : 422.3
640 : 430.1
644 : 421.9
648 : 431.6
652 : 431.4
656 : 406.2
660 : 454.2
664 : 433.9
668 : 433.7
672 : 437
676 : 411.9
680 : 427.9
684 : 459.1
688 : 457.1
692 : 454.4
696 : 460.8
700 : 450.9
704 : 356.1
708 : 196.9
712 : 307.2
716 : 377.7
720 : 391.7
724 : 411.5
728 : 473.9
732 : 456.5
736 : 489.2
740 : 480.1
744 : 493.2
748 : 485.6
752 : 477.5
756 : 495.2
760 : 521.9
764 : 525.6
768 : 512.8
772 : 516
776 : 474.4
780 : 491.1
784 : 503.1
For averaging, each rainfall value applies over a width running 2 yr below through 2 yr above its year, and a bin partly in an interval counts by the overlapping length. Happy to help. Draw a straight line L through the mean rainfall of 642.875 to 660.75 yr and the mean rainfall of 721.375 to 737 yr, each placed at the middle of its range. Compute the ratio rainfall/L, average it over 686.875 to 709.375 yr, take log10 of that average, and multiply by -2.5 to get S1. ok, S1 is 0.11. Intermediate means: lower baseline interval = 428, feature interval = 399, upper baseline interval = 453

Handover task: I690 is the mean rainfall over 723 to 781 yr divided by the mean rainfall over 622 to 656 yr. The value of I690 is 1.18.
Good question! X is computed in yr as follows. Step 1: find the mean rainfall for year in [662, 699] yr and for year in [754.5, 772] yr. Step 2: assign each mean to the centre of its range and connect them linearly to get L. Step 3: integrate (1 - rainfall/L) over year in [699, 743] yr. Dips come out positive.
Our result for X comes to 7.2 yr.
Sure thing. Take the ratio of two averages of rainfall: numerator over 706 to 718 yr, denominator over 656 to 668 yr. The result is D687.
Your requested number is 0.7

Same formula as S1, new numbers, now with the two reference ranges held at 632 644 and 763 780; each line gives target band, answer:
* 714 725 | 0.20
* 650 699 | 0.00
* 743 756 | 0.01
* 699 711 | 0.38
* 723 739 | 0.04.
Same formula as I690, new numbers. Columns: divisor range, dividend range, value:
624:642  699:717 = 0.82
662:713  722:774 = 1.19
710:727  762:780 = 1.34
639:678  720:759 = 1.10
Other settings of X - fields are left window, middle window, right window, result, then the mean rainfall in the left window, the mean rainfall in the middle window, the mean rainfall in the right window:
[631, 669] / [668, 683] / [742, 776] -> 0.5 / 425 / 429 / 502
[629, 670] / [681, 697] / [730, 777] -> -0.2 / 423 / 456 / 494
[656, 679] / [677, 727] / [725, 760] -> 6.1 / 431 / 398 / 482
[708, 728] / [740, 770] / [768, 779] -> -3.1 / 365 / 500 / 498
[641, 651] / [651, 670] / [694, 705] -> -0.2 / 428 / 432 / 429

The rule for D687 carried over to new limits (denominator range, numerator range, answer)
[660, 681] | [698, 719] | 0.79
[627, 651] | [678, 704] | 1.08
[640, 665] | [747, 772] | 1.17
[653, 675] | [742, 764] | 1.15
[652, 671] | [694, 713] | 0.83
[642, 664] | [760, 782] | 1.18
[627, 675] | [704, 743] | 0.94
